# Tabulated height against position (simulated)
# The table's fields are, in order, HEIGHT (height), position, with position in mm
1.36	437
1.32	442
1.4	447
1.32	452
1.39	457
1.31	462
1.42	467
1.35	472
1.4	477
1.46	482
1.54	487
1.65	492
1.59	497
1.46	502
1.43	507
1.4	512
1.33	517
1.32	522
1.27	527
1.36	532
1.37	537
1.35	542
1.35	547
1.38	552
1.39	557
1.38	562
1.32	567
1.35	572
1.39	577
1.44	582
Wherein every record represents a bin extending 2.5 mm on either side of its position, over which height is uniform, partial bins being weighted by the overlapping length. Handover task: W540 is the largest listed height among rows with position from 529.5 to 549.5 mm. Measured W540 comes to 1.37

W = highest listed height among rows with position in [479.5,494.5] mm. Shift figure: 1.65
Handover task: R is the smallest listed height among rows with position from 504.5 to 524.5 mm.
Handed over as 1.32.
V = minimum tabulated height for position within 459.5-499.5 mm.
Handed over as 1.31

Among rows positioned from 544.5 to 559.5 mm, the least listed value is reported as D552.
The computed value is 1.35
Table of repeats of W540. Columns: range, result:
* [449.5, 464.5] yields 1.39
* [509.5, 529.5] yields 1.4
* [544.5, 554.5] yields 1.38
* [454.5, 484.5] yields 1.46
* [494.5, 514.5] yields 1.59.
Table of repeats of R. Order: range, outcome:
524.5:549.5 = 1.27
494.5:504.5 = 1.46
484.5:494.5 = 1.54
